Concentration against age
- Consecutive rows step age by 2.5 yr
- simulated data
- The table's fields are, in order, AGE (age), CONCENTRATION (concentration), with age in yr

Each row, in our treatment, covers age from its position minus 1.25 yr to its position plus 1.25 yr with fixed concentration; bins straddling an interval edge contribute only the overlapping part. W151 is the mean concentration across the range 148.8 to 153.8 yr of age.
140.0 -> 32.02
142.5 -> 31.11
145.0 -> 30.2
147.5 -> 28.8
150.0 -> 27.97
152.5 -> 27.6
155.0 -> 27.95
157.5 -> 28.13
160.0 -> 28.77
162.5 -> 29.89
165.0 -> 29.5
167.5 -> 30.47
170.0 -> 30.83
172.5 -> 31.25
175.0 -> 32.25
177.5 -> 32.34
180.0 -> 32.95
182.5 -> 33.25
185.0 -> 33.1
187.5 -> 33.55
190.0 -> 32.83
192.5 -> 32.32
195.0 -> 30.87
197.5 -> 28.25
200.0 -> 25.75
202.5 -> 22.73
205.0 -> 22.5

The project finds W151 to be 27.8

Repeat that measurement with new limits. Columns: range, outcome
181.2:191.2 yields 33.2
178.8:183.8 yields 33.1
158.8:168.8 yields 29.7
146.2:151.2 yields 28.4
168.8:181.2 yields 31.9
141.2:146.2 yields 30.7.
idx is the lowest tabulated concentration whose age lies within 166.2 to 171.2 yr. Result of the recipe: 30.47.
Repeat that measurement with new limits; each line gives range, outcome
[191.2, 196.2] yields 30.87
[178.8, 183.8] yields 32.95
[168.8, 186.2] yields 30.83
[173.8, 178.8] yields 32.25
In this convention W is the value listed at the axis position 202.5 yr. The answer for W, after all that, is 22.73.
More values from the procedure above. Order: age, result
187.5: 33.55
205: 22.5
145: 30.2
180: 32.95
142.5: 31.11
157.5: 28.13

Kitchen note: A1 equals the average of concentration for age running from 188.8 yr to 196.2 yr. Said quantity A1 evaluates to 32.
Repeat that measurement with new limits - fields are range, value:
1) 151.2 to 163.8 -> 28.5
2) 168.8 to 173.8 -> 31.1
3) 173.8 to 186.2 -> 32.8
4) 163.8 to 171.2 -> 30.3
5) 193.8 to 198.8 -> 29.5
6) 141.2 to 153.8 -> 29.1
